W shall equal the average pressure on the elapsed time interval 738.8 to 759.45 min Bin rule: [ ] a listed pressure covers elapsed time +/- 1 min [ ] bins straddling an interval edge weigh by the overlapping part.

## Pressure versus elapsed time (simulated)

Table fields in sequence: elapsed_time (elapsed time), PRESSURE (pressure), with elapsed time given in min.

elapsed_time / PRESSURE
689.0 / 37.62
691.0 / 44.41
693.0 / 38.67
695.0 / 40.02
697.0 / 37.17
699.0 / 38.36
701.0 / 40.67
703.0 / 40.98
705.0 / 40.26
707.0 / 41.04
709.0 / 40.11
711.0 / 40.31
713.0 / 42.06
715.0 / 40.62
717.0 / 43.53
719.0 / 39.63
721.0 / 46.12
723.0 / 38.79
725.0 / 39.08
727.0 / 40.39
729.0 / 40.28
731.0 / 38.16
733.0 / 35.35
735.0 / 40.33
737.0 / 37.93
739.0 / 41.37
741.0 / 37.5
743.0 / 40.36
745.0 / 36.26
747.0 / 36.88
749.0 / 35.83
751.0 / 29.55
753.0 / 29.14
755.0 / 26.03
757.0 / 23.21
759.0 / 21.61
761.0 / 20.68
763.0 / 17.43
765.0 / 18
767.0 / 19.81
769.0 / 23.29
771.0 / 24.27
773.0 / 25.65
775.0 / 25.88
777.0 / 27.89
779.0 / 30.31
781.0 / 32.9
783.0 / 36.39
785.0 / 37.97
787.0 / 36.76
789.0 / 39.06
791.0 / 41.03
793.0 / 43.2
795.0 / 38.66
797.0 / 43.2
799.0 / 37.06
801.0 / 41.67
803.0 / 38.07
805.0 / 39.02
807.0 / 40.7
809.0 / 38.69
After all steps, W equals 32.5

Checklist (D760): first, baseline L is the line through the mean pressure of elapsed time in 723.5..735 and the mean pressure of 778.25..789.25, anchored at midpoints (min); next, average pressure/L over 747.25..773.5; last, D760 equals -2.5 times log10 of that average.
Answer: 0.44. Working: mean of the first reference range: 38.8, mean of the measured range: 24.5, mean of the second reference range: 35.4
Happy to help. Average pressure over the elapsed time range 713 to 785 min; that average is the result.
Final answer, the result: 32.8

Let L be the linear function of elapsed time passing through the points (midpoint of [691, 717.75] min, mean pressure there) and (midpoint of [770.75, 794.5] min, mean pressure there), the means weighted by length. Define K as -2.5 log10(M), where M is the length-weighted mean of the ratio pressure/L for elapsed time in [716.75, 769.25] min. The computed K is 0.13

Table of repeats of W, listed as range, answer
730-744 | 38.7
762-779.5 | 23.4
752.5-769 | 21.9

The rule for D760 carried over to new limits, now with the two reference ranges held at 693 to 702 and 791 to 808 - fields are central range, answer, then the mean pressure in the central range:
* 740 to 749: 0.06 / 37.5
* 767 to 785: 0.37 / 28.4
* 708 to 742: -0.02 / 40.1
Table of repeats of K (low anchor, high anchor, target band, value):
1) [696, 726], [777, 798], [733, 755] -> 0.09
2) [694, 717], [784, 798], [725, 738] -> 0.04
